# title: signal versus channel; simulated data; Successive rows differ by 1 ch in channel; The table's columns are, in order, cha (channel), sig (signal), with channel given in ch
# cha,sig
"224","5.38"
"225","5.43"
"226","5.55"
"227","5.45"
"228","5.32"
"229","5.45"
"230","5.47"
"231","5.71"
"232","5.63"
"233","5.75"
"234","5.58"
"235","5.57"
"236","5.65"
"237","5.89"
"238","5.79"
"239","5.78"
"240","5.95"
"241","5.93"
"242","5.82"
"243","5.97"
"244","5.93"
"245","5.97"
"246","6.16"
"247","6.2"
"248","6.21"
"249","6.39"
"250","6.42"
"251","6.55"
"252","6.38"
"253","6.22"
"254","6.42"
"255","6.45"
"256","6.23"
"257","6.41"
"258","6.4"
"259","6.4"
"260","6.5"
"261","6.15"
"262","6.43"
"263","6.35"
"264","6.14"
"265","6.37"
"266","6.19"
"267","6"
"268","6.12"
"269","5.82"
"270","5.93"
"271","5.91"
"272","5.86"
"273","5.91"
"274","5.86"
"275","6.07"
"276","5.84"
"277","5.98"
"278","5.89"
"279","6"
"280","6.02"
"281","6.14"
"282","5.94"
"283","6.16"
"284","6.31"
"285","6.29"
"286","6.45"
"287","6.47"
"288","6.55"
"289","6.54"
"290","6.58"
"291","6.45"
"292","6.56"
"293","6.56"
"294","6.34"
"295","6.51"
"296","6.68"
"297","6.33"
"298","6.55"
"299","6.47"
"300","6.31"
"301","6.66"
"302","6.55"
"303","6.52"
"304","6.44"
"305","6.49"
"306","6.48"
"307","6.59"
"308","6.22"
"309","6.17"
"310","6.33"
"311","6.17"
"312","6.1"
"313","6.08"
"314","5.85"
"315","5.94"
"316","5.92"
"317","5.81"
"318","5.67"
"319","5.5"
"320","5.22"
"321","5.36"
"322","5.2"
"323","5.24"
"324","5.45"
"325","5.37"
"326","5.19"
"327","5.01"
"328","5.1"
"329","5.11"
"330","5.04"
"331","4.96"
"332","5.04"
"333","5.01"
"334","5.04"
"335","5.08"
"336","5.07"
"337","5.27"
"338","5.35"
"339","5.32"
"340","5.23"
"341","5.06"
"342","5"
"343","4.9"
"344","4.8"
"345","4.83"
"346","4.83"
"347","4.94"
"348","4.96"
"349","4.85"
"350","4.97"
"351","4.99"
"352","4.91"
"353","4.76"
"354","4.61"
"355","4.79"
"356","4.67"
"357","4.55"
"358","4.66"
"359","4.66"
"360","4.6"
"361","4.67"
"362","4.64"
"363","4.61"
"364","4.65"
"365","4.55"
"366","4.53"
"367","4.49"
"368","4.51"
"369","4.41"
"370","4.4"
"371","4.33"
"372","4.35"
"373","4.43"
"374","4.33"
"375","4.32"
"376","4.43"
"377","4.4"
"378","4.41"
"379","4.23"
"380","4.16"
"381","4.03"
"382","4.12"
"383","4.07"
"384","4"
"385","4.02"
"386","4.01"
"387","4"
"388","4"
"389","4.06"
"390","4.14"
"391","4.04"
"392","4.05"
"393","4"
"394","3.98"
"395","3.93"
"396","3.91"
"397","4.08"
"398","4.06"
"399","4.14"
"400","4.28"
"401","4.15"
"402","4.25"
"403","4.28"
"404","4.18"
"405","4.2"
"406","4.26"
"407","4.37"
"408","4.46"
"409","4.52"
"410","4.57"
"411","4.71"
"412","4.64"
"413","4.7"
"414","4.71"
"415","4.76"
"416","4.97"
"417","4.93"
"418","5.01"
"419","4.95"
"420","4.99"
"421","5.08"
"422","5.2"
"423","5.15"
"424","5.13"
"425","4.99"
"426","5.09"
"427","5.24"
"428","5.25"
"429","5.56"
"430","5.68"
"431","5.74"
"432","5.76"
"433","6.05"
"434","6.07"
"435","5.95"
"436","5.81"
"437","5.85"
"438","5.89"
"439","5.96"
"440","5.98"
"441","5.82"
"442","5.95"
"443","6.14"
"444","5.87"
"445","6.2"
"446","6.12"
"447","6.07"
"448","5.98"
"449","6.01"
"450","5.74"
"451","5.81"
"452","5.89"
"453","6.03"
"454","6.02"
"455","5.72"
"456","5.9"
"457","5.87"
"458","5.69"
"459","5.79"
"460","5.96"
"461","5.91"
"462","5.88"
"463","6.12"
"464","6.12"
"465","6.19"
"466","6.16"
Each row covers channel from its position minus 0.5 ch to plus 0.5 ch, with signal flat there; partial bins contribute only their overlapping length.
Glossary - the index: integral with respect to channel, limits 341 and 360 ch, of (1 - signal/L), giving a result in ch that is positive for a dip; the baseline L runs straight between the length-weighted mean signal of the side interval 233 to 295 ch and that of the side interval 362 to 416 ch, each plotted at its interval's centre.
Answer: 0.2 ch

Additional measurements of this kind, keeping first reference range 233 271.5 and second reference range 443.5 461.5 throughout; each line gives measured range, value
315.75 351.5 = 5.24 ch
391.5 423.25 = 7.91 ch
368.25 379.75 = 3.13 ch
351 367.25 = 3.65 ch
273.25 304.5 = -1.23 ch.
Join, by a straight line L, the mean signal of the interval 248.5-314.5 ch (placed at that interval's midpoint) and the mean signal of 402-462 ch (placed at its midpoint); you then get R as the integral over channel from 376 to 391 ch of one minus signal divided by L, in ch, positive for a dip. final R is 4.12 ch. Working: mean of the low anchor 6.28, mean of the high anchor 5.4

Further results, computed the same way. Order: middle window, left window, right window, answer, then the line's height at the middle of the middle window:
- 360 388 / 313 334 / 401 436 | 4.47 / 5.16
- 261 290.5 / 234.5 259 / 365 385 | -2.26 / 5.71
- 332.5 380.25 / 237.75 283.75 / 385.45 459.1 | 6.82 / 5.51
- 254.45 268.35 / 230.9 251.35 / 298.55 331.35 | -0.90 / 5.92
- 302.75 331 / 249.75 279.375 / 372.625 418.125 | -1.69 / 5.42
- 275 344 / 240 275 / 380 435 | -2.72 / 5.63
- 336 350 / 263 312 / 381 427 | 0.95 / 5.39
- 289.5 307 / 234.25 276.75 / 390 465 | -1.84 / 5.88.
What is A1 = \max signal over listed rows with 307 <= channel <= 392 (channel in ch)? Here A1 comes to 6.59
